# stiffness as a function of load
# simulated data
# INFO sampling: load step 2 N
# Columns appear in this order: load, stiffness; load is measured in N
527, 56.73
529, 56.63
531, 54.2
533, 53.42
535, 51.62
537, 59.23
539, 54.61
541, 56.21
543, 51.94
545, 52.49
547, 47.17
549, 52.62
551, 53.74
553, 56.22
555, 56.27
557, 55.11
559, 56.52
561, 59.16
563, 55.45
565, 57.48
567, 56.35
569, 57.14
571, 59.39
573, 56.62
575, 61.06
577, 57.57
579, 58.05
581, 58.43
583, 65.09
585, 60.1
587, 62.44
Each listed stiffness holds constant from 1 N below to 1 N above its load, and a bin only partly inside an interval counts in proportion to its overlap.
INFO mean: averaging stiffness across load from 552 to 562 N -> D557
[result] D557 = 56.7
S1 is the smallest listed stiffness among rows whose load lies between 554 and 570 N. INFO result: 55.11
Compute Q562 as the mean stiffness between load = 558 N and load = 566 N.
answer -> 57.2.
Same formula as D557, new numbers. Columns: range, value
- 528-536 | 54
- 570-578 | 58.7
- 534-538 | 55.4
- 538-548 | 52.5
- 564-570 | 57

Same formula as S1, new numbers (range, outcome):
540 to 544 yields 51.94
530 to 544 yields 51.62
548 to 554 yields 52.62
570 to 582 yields 56.62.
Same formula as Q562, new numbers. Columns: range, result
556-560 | 55.8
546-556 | 53.2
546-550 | 49.9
